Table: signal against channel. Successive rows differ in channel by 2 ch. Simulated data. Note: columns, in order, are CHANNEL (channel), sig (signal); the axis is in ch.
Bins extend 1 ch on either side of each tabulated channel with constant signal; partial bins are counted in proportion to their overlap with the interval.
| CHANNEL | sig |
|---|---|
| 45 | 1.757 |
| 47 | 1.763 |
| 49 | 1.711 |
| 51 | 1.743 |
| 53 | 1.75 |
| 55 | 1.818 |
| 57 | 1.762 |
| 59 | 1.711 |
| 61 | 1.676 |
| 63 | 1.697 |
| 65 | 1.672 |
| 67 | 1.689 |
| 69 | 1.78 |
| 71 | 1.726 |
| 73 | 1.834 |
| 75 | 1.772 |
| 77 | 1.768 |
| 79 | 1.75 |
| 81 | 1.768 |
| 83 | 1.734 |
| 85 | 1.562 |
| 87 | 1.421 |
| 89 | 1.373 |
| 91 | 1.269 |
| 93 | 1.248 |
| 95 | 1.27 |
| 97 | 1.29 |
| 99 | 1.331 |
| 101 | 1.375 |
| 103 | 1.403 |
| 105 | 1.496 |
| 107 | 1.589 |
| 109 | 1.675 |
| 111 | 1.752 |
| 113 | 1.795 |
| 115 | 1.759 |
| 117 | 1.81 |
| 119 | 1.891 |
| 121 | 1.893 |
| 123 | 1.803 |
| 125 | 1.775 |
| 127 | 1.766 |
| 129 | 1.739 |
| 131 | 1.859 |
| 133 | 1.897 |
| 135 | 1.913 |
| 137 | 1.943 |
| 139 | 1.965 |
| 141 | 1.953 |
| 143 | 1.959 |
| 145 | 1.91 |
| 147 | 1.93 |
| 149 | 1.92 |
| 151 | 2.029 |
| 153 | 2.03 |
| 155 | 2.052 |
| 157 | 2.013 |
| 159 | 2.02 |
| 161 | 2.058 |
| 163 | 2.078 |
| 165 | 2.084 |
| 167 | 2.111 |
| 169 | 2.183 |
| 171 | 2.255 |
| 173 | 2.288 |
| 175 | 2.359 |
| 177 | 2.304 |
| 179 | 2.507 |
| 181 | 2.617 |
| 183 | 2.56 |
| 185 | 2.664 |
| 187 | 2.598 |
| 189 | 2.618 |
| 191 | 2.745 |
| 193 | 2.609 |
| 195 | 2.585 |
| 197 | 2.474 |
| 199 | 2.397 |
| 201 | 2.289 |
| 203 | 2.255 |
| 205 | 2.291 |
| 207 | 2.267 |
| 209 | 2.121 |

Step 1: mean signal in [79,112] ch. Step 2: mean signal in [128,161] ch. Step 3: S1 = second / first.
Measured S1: 1.32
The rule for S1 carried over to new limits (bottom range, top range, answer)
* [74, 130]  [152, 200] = 1.45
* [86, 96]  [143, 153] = 1.49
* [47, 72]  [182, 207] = 1.44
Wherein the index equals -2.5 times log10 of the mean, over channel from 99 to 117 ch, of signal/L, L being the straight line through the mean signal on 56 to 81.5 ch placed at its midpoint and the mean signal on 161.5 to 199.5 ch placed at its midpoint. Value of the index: 0.23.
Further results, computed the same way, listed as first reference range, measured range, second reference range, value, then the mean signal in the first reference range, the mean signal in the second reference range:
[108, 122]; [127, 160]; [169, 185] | 0.08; 1.8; 2.41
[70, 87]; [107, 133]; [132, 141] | 0.05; 1.72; 1.93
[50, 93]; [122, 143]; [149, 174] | 0.05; 1.67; 2.09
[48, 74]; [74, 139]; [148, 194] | 0.19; 1.74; 2.29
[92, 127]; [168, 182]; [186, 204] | -0.03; 1.6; 2.51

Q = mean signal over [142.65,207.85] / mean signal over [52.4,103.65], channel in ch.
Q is 1.4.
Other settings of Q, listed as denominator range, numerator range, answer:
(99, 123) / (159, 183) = 1.36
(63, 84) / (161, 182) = 1.30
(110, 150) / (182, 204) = 1.36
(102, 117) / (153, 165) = 1.24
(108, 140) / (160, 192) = 1.30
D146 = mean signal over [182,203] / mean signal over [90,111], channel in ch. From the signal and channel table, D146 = 1.80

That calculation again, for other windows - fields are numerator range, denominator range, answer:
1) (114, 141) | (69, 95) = 1.16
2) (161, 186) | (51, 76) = 1.33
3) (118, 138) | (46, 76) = 1.06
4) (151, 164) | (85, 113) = 1.42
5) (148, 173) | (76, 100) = 1.40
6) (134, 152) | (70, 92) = 1.19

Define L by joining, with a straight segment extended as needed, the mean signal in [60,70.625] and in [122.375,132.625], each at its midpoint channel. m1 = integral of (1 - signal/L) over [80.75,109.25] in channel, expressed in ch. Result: 5.0 ch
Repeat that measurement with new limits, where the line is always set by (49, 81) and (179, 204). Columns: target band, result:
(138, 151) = 1.7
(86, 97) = 3.4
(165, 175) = 0.8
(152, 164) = 1.5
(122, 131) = 1.5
